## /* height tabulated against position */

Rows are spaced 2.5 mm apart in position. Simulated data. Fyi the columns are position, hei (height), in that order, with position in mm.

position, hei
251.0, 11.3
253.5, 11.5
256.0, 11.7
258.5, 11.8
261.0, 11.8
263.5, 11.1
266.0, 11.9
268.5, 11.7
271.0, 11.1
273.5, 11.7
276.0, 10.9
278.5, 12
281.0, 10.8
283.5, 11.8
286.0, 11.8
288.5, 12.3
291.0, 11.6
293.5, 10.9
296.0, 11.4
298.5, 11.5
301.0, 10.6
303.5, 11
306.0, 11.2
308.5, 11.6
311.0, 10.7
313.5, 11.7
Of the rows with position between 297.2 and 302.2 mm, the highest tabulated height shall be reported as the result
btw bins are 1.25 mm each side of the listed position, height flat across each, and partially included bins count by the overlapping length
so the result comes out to 11.5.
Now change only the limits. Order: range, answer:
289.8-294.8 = 11.6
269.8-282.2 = 12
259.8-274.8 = 11.9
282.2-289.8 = 12.3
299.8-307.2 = 11.2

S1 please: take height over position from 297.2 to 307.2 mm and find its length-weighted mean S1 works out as 11.1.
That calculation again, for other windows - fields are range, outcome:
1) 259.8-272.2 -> 11.5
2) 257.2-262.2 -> 11.8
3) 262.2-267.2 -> 11.5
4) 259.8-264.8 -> 11.5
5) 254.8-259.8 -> 11.8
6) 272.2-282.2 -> 11.4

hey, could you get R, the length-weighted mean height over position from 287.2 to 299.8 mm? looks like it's 11.5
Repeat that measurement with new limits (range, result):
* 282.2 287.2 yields 11.8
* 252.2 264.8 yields 11.6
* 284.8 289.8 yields 12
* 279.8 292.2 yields 11.7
